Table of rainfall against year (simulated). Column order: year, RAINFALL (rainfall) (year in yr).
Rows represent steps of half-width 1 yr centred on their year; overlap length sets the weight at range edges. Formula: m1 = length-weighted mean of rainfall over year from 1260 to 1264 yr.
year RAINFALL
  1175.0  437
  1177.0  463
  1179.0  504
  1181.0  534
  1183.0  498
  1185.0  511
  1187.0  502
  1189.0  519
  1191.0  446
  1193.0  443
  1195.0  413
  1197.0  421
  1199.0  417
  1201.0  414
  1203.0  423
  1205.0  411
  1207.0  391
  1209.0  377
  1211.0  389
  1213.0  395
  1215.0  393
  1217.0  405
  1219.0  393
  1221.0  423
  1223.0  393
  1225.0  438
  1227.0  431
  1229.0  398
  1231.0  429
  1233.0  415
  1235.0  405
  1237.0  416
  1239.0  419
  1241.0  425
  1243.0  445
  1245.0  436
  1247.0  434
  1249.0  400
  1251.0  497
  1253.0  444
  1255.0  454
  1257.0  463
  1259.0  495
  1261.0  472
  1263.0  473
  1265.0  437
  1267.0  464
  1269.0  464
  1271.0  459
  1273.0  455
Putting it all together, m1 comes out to 472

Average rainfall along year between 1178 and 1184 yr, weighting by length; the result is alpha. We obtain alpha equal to 512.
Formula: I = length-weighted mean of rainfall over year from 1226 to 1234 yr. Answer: 418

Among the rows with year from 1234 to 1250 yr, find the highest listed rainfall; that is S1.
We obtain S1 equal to 445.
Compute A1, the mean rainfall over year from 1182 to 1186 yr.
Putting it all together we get 504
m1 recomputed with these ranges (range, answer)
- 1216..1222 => 407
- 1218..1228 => 416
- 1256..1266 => 468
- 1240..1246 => 435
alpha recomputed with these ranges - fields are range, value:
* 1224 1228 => 434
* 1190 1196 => 434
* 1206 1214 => 388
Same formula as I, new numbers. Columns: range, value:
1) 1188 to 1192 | 482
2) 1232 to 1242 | 416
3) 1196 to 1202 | 417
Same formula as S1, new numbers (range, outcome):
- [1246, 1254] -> 497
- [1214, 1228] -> 438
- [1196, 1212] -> 423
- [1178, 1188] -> 534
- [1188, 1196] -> 519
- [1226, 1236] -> 431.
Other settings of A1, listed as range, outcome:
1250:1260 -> 471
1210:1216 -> 392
